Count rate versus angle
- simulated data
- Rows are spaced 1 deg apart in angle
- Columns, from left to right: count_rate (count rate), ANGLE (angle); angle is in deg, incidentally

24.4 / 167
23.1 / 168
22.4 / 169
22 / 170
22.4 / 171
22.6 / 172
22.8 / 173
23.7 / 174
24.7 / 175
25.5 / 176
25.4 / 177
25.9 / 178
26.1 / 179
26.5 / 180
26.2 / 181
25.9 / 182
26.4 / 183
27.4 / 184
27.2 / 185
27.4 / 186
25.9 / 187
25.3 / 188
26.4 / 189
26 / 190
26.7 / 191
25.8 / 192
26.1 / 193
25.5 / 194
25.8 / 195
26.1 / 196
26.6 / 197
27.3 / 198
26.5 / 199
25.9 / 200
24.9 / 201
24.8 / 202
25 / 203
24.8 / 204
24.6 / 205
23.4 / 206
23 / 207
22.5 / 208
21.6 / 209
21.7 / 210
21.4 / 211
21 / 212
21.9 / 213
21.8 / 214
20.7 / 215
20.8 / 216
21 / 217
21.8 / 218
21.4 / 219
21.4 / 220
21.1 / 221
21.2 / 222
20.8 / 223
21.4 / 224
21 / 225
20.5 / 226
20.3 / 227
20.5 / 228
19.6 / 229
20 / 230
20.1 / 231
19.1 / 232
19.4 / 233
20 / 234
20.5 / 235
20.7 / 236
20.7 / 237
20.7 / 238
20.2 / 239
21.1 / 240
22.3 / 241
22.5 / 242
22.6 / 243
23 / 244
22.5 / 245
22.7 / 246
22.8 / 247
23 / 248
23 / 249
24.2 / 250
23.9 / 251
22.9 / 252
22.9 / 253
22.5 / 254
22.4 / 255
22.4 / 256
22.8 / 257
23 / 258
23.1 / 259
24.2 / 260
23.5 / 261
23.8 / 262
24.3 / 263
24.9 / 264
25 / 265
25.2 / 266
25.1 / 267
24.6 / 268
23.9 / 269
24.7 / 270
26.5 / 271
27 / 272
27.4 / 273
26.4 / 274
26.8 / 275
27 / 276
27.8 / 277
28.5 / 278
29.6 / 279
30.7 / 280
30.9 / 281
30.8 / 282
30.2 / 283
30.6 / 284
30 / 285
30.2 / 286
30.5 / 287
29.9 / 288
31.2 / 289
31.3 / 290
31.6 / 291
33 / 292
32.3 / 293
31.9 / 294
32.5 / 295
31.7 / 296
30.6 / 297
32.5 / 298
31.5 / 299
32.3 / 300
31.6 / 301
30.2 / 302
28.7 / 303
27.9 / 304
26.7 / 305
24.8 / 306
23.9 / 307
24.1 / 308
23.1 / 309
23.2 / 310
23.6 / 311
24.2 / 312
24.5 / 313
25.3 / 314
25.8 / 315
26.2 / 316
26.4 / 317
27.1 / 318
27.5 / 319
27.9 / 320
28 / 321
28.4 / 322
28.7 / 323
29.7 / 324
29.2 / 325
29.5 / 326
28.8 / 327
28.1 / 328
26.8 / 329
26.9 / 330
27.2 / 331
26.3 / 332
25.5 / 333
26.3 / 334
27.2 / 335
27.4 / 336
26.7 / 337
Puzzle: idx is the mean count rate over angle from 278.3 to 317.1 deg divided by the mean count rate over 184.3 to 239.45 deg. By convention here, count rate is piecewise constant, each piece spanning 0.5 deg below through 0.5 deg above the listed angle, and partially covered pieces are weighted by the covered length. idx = 1.26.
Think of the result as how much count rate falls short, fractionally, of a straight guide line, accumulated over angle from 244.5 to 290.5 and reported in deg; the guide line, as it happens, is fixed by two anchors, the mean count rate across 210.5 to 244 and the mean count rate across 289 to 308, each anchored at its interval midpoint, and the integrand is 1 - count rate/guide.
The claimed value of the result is 0.34 deg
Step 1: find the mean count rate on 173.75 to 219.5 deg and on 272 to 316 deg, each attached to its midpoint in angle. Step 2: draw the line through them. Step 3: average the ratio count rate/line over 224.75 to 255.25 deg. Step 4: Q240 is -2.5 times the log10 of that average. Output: 0.22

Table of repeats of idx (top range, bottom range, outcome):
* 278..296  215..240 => 1.50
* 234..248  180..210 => 0.85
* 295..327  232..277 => 1.18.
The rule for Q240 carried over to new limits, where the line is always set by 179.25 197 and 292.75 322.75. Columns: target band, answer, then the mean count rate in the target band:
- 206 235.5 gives 0.26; 21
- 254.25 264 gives 0.17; 23.3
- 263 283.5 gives 0.01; 27.1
